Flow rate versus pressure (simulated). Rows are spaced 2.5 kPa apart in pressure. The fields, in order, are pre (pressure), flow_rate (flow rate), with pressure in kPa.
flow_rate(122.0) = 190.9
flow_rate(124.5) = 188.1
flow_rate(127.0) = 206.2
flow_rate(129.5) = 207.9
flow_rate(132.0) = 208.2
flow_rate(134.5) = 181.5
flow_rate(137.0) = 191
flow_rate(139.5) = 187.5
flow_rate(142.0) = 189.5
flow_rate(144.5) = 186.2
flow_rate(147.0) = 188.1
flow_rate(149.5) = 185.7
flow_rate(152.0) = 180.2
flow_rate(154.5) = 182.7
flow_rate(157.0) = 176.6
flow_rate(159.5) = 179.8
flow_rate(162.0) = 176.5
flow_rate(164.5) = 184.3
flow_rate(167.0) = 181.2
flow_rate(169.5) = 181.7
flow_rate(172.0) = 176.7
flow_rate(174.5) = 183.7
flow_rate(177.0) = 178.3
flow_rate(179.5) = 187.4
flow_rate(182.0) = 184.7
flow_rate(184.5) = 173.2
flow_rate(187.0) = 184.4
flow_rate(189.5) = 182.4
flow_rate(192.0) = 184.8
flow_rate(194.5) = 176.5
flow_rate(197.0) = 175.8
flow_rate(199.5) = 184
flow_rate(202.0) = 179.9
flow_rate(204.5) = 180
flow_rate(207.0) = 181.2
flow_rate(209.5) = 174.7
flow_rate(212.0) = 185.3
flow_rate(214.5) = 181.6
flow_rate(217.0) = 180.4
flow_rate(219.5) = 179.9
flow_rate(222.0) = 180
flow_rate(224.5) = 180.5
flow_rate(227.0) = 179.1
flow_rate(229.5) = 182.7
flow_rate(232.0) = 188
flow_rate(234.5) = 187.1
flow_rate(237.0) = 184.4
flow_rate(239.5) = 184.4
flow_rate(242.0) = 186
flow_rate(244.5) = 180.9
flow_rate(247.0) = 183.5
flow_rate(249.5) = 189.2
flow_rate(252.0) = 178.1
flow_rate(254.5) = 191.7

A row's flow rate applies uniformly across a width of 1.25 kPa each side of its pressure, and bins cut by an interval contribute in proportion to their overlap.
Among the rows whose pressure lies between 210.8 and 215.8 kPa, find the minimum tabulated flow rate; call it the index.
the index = 181.6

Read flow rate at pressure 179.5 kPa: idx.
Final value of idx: 187.4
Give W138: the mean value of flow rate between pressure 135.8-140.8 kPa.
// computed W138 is 189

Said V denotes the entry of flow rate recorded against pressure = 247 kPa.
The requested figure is 183.5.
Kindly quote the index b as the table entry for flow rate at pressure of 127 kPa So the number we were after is 206.2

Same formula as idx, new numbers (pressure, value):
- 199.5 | 184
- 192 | 184.8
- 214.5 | 181.6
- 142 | 189.5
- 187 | 184.4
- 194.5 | 176.5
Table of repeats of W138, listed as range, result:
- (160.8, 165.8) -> 180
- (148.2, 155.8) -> 183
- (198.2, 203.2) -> 182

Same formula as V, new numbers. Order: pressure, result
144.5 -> 186.2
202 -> 179.9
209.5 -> 174.7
